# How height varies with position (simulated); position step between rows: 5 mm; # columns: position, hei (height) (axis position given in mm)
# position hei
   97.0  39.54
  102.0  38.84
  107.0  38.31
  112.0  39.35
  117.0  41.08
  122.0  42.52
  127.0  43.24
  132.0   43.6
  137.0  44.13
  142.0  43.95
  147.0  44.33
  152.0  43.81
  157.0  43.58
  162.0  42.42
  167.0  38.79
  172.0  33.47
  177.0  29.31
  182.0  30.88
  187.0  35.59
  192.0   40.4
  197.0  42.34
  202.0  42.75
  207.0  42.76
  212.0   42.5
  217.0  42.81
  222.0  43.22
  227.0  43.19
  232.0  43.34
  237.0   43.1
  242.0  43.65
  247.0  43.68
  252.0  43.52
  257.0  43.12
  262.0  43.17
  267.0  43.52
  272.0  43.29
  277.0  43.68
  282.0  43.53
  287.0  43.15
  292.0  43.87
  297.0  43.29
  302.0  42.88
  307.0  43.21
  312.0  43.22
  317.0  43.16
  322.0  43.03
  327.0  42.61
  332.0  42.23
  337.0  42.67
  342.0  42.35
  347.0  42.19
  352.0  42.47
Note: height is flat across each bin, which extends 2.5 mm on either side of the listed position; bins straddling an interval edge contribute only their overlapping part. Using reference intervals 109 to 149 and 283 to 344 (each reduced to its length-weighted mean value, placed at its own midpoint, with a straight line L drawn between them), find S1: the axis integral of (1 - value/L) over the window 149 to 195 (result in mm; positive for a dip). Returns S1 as 5.4 mm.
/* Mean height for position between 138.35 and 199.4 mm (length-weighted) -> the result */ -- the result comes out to 39.2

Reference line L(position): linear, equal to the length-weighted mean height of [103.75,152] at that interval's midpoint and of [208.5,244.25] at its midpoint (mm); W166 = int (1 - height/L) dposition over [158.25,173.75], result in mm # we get 1.4 mm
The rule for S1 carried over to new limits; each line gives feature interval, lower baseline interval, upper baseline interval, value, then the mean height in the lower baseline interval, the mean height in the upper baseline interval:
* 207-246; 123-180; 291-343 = -1.2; 40.9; 42.9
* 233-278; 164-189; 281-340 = -4.8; 33.7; 43.1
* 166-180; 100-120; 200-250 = 2.8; 39.5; 43.1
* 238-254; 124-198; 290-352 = -0.8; 40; 42.9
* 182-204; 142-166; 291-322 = 2.1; 43.3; 43.2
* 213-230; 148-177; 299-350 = -0.9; 39.7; 42.8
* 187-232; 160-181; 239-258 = -3.0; 35.5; 43.5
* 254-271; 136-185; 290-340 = -0.6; 39.3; 43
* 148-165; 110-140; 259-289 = -0.2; 42.4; 43.4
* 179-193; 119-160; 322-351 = 2.7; 43.6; 42.5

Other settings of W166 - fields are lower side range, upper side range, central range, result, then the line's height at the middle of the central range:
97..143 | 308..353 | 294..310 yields -0.2 mm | 42.5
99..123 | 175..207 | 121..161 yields -4.8 mm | 39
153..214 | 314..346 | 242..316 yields -3.7 mm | 41.3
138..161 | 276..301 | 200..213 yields 0.3 mm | 43.7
